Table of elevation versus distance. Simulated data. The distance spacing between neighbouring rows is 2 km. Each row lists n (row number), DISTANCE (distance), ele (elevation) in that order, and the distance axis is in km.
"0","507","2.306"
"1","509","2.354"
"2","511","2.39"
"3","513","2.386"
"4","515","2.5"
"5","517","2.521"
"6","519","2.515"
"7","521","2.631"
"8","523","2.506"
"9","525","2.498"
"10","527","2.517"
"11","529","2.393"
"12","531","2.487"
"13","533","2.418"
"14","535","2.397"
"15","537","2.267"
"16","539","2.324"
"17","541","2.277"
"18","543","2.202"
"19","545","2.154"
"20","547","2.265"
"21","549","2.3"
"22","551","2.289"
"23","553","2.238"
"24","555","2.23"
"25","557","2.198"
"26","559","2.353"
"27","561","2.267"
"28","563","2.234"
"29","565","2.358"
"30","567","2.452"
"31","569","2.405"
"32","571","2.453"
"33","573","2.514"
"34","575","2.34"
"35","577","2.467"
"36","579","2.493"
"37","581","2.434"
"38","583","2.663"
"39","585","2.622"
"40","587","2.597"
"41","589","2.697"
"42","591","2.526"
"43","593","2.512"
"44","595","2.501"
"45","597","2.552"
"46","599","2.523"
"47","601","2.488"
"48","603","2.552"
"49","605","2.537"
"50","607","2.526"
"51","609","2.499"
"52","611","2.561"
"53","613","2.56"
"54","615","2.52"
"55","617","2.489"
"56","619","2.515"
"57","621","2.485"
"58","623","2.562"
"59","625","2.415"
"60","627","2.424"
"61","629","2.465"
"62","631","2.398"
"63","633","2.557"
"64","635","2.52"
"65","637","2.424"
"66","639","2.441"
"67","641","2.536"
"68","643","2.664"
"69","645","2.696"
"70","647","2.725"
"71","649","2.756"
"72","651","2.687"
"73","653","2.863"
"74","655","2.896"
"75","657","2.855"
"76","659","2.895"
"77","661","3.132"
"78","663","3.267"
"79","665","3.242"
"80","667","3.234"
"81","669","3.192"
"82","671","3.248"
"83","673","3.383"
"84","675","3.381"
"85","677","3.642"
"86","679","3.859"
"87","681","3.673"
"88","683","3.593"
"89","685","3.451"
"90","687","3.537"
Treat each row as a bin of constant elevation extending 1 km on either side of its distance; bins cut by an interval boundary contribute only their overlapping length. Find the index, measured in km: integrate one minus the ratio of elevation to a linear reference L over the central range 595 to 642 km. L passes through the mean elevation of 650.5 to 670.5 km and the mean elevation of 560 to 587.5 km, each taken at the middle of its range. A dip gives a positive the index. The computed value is 4.2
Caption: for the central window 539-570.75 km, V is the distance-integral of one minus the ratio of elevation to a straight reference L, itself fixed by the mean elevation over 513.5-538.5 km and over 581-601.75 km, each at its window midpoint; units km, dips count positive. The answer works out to 2.81 km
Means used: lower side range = 2.47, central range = 2.29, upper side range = 2.56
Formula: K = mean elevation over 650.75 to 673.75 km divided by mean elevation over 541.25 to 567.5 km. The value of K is 1.36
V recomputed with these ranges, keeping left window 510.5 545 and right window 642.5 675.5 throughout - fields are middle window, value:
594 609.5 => 1.3 km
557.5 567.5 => 1.0 km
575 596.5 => 1.1 km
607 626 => 2.0 km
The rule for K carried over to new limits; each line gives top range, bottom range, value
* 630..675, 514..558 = 1.21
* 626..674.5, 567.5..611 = 1.12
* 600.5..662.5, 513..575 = 1.10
